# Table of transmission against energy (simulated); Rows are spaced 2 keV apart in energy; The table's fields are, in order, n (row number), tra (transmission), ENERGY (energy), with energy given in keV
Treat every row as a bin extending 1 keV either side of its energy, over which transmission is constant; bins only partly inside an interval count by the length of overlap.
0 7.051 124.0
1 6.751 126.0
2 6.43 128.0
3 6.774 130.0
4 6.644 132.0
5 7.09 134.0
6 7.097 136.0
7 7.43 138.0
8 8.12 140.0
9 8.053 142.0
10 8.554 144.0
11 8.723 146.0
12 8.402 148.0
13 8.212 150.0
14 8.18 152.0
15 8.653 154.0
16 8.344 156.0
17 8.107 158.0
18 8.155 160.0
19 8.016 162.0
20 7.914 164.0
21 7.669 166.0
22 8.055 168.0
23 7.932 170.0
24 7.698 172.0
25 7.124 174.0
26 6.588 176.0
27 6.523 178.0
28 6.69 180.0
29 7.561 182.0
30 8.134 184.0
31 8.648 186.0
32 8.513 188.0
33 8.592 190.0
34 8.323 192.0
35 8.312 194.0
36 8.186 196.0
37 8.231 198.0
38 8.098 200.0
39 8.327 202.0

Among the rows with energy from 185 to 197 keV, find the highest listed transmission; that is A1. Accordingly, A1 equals 8.648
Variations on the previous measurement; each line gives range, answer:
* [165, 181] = 8.055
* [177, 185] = 8.134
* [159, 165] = 8.155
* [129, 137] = 7.097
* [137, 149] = 8.723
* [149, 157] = 8.653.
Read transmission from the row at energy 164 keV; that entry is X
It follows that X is 7.914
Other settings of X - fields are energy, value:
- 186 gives 8.648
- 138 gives 7.43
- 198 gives 8.231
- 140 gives 8.12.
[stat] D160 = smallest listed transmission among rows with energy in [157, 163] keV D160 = 8.016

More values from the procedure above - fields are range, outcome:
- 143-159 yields 8.107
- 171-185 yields 6.523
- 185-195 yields 8.312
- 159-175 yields 7.124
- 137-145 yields 7.43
